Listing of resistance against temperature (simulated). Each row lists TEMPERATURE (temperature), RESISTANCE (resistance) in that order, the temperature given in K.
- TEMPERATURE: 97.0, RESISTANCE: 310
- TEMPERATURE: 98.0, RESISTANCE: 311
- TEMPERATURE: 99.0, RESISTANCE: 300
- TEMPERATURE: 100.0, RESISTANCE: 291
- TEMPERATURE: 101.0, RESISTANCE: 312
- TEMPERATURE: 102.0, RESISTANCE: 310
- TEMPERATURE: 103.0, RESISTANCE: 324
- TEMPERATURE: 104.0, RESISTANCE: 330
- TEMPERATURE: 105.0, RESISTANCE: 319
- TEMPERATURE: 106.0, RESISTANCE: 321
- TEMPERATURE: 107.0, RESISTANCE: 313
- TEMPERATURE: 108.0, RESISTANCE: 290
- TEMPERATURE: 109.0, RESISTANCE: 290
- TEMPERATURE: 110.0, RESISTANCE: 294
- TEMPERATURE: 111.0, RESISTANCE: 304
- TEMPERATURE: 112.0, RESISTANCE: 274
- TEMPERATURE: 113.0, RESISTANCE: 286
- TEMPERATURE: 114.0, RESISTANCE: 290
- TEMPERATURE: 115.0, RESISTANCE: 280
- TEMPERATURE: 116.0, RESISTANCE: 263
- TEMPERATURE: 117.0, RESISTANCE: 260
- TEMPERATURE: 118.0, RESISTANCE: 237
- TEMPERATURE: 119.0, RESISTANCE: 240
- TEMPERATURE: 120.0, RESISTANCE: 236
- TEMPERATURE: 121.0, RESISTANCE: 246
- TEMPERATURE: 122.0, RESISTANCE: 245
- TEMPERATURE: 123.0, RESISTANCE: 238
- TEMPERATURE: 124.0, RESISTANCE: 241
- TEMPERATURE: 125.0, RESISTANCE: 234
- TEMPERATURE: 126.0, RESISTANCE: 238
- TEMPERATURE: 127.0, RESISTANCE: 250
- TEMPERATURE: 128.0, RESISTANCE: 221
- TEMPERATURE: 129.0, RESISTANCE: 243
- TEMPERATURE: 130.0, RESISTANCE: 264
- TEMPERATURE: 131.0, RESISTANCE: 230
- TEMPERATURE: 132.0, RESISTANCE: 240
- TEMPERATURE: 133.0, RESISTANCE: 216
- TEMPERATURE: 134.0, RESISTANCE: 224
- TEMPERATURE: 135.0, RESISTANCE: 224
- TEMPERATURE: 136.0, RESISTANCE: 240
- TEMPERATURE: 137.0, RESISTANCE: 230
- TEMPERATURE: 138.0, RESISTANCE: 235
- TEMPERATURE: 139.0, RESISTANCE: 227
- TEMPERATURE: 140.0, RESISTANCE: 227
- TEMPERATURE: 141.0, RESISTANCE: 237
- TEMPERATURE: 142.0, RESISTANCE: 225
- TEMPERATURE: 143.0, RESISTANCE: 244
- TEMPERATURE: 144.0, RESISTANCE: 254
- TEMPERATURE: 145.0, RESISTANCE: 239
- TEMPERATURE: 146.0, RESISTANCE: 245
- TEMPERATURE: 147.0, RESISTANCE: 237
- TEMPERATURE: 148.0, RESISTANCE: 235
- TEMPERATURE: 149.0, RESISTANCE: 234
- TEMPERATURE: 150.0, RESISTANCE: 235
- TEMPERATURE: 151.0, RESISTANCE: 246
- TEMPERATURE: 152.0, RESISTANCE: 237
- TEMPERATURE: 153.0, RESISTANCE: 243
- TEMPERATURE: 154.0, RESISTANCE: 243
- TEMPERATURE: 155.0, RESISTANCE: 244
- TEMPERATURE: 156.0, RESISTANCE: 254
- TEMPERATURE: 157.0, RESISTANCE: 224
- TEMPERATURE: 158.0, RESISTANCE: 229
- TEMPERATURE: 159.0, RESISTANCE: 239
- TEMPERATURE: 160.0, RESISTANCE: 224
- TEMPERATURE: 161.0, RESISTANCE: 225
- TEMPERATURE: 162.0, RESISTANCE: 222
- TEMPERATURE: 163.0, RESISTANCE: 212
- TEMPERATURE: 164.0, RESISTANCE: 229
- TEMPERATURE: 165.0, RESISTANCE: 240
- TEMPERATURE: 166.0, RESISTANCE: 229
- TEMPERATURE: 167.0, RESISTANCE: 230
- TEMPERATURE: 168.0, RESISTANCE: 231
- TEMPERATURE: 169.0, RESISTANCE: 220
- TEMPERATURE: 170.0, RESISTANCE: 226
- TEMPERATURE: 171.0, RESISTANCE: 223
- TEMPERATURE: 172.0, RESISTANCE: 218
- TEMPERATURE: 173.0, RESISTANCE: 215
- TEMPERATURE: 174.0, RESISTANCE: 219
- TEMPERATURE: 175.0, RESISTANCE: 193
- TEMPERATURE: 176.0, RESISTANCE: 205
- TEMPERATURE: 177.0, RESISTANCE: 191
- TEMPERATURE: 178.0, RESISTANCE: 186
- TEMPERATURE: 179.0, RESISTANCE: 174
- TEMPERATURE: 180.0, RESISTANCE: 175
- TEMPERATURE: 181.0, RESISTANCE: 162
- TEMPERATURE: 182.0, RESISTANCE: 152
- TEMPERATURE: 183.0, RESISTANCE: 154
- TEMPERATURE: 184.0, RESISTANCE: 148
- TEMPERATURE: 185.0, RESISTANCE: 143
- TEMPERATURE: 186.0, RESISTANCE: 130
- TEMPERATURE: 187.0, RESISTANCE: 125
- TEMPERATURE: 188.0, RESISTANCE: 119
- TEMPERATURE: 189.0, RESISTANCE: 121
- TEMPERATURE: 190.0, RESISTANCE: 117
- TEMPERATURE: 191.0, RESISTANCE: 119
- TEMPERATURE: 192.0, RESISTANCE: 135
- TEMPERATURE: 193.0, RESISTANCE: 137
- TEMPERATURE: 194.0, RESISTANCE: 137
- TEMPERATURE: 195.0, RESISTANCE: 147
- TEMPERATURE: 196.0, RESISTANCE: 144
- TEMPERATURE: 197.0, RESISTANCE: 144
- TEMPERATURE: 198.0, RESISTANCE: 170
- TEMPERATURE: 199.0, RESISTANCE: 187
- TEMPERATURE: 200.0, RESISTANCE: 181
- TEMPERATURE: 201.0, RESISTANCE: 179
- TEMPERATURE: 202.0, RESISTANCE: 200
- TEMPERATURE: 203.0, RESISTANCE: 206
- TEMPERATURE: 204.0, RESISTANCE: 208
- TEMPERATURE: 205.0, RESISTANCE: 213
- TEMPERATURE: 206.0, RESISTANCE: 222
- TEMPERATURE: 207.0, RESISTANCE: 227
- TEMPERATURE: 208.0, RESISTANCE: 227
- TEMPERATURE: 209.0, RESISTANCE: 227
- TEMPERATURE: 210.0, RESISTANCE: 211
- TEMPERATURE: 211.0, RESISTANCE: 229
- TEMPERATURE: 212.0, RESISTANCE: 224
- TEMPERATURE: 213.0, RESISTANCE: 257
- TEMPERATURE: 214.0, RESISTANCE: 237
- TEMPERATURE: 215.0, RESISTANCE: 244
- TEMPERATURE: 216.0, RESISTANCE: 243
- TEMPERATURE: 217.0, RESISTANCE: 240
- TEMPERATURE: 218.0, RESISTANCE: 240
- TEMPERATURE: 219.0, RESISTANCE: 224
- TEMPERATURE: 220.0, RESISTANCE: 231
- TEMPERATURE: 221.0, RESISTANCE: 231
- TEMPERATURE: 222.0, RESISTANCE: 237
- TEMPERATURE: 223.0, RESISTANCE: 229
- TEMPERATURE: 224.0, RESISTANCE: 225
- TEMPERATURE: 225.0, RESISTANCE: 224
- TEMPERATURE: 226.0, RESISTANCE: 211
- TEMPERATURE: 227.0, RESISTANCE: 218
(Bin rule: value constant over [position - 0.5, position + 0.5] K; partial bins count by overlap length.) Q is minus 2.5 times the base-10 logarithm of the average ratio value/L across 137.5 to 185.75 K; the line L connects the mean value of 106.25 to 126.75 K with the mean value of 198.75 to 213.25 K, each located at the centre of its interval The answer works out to 0.10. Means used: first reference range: 265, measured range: 218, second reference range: 213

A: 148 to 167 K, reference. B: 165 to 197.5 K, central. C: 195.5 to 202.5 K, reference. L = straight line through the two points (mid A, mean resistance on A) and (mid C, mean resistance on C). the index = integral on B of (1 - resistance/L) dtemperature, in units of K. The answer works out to 4.6 K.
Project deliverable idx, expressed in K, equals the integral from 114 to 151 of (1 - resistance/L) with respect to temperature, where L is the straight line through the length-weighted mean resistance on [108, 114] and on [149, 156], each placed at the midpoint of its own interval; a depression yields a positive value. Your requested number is 3.4 K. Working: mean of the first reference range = 290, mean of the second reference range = 242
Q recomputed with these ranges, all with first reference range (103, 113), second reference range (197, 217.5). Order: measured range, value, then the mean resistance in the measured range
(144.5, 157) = 0.11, 240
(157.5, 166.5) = 0.13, 228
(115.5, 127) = 0.20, 244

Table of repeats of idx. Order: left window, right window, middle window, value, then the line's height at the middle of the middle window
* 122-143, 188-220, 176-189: 3.2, 205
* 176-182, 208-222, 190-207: 3.1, 208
